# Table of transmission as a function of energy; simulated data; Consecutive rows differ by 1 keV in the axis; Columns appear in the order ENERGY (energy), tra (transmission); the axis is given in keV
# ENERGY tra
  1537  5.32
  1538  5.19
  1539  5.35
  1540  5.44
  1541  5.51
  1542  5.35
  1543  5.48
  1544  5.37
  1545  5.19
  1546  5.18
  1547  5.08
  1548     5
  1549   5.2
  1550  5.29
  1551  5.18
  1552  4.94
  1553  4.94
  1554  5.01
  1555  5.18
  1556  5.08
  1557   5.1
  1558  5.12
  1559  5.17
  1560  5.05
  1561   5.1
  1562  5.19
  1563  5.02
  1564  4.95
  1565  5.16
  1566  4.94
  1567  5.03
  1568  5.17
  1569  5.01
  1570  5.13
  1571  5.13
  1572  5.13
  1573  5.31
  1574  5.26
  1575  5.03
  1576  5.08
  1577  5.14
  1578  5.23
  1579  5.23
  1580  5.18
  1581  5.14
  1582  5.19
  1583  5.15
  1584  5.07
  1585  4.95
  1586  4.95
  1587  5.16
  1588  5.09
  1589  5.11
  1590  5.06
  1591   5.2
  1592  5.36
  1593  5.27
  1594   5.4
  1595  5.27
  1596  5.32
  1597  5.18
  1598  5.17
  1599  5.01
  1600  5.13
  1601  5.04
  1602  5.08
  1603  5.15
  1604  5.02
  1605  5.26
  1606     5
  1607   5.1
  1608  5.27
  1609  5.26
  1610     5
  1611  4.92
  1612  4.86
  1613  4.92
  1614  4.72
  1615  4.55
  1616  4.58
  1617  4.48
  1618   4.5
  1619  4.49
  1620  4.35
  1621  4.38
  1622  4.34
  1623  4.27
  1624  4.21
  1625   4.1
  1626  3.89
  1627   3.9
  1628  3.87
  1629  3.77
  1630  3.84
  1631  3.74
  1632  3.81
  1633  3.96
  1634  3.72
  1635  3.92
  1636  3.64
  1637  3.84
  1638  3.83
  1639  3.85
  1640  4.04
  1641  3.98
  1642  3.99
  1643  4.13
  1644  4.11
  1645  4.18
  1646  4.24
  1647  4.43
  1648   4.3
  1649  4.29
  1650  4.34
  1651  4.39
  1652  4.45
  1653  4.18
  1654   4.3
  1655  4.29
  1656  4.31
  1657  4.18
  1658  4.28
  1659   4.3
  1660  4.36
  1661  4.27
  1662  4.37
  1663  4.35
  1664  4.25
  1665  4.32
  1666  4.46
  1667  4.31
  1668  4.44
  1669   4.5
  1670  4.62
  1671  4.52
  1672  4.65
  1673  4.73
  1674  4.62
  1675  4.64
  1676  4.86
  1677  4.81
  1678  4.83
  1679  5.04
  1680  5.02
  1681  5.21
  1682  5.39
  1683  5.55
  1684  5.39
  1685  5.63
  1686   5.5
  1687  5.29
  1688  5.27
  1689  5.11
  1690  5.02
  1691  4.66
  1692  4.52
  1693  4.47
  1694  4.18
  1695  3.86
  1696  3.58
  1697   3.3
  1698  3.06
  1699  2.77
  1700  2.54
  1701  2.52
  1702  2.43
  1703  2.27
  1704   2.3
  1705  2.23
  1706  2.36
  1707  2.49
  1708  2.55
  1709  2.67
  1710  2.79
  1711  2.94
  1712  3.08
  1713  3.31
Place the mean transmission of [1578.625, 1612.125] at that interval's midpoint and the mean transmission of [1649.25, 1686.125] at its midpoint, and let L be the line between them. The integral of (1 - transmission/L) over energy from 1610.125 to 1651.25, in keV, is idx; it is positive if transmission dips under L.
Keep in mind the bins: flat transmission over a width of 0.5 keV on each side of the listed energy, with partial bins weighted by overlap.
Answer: 5.86 keV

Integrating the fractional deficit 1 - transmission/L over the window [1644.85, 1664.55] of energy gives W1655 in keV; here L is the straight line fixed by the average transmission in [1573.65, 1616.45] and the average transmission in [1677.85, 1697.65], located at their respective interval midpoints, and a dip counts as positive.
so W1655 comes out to 2.5 keV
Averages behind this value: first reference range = 5.09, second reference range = 4.83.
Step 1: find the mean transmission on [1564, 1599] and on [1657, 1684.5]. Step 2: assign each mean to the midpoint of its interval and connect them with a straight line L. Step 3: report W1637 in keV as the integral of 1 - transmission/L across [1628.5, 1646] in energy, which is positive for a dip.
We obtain 3.4 keV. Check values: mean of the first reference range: 5.15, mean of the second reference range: 4.66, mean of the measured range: 3.91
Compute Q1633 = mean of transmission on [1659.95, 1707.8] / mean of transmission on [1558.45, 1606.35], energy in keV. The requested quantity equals 0.8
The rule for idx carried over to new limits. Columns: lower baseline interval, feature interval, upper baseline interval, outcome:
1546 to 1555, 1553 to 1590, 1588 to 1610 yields 0.1 keV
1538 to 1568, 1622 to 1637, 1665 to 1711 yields 2.1 keV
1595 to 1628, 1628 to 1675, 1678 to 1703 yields 3.5 keV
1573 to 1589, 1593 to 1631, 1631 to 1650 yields -1.3 keV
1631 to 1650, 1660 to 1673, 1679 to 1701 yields -0.5 keV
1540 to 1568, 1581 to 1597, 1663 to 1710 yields -1.0 keV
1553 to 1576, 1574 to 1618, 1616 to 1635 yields -4.7 keV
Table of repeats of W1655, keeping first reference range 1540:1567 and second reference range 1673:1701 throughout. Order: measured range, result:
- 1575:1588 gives -0.24 keV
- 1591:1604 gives -0.62 keV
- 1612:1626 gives 1.19 keV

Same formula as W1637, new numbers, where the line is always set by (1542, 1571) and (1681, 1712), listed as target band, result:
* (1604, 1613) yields -0.88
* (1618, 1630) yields 0.87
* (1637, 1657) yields 0.29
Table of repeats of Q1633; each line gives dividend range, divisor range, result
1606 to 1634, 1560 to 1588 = 0.86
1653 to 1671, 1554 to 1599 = 0.85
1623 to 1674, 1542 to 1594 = 0.81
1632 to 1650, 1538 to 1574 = 0.78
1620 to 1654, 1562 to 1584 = 0.79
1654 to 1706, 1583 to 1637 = 0.91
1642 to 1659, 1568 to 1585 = 0.83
